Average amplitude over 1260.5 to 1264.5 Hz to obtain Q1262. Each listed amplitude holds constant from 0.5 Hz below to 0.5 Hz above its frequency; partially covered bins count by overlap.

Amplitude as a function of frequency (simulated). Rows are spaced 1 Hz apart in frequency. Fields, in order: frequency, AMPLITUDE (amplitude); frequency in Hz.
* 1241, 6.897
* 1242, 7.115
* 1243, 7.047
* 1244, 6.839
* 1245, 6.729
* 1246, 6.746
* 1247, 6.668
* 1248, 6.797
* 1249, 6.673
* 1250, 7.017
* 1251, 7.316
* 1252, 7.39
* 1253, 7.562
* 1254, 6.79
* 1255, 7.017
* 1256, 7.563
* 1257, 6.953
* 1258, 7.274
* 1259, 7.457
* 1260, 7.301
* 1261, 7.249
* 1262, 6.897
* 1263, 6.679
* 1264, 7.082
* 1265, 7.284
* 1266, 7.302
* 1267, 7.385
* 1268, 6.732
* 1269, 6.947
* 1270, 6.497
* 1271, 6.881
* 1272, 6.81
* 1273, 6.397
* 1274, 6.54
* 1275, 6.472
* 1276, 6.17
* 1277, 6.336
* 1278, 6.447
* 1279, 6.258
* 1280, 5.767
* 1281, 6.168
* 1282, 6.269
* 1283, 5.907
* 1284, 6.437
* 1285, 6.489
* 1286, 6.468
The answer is 6.98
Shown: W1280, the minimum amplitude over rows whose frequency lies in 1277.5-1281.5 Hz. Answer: 5.767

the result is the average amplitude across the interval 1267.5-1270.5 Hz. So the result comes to 6.73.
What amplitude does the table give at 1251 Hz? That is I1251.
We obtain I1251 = 7.316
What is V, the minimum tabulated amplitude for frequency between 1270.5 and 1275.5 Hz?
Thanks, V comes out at 6.397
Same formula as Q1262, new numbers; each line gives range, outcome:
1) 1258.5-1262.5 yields 7.23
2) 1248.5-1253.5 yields 7.19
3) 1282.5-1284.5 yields 6.17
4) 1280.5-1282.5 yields 6.22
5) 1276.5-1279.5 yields 6.35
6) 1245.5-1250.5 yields 6.78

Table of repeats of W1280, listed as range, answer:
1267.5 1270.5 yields 6.497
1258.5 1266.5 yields 6.679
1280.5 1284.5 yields 5.907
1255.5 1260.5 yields 6.953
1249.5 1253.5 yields 7.017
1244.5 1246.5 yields 6.729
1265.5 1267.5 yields 7.302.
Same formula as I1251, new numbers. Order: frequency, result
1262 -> 6.897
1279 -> 6.258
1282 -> 6.269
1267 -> 7.385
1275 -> 6.472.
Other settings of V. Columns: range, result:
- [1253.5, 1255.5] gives 6.79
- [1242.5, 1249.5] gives 6.668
